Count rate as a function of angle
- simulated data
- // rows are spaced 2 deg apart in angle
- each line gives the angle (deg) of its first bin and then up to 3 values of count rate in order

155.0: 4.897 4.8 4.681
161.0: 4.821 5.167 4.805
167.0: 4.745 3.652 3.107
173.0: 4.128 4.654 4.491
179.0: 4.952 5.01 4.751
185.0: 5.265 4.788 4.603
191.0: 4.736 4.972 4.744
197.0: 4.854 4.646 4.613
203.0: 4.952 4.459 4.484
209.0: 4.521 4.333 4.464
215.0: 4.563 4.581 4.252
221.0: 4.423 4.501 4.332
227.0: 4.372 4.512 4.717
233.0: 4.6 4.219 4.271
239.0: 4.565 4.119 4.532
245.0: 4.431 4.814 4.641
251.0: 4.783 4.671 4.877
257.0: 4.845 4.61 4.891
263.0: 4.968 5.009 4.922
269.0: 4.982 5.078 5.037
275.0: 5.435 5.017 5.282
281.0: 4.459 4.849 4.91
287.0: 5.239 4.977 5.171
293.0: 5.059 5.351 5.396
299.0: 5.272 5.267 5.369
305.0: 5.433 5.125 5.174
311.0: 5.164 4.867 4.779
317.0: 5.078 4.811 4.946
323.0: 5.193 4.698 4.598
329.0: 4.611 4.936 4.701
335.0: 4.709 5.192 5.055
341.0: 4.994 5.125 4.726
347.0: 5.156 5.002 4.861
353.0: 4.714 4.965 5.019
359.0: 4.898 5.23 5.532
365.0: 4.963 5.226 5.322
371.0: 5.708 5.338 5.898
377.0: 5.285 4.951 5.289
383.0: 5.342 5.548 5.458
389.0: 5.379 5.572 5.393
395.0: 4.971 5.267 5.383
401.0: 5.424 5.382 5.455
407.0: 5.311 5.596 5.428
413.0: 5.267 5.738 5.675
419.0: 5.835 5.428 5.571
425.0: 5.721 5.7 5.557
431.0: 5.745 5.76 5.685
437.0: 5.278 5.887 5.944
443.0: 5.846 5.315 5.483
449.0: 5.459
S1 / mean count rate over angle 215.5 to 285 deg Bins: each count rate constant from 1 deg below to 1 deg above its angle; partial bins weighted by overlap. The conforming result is 4.7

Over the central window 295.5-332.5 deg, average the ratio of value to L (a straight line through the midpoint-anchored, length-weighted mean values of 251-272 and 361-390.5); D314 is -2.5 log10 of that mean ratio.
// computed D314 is 0.014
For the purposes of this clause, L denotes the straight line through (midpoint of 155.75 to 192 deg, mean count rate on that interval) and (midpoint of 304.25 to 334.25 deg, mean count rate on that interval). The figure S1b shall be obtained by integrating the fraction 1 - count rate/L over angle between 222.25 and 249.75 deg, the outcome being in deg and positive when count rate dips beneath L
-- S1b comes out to 1.6 deg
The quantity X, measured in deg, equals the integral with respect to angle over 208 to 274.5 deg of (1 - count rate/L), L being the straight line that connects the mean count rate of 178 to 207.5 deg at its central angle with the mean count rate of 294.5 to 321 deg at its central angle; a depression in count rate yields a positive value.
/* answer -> 4.3 deg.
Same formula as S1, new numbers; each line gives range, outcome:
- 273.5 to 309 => 5.15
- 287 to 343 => 5.04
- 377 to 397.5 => 5.32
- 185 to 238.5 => 4.57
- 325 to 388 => 5.1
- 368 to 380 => 5.42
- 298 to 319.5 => 5.13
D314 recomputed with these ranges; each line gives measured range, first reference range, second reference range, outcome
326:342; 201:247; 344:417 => 0.04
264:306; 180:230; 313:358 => -0.07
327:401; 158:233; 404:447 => 0.04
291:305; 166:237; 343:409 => -0.08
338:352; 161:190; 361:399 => 0.05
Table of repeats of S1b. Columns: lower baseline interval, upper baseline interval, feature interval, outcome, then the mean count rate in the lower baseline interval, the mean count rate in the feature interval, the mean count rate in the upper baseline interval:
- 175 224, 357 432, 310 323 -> 0.4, 4.66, 4.96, 5.42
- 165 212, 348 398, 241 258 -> 0.5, 4.59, 4.67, 5.25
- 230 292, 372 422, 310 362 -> 2.2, 4.8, 4.92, 5.42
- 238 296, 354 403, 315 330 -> 0.7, 4.88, 4.84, 5.31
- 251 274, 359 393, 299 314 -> -0.4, 4.89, 5.2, 5.36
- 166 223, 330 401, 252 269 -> -0.2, 4.56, 4.86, 5.18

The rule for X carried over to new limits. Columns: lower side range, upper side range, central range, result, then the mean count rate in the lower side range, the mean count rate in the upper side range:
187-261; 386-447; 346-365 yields 0.7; 4.58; 5.53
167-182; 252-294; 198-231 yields 0.5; 4.32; 4.97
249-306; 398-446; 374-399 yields 0.4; 5.03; 5.58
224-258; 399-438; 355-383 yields 0.0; 4.55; 5.55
